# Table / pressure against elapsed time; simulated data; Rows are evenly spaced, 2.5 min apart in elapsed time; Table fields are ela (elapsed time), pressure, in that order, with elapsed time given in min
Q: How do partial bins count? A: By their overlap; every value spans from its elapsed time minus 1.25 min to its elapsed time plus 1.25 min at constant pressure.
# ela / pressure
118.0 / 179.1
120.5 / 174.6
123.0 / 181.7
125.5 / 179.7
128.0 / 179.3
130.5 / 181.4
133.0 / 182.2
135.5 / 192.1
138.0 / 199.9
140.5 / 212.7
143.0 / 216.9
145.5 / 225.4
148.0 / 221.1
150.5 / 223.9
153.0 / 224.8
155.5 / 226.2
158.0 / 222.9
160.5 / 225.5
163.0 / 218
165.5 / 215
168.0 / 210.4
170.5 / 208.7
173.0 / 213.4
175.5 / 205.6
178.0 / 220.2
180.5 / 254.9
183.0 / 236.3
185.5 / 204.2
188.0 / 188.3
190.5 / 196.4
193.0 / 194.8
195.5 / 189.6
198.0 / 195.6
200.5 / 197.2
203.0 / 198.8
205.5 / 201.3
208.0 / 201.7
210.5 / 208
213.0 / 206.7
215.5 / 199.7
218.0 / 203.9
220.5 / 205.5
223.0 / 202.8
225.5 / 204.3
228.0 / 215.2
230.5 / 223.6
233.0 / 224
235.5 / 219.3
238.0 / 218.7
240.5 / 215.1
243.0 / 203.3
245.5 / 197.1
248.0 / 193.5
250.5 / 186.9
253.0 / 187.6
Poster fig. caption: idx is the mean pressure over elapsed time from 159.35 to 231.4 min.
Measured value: 208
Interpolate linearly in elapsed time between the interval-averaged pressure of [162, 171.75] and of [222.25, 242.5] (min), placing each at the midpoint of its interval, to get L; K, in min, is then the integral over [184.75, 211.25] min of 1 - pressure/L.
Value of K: 2.0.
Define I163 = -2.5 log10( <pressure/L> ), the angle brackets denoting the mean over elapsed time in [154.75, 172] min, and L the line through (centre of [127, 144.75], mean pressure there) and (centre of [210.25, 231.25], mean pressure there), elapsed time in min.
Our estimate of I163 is -0.09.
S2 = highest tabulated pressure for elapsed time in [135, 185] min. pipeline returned 254.9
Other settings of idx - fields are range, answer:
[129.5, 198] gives 211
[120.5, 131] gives 180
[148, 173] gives 219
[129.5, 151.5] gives 206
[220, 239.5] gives 215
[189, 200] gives 194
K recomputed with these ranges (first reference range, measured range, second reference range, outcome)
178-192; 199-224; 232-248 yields 1.3 min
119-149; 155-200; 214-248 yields -2.3 min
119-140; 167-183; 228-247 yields -1.9 min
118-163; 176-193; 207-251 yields -0.7 min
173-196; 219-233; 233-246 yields 0.1 min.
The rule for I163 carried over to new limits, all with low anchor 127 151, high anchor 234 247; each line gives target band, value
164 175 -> -0.032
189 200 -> 0.071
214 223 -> 0.031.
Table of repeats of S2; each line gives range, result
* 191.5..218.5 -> 208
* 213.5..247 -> 224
